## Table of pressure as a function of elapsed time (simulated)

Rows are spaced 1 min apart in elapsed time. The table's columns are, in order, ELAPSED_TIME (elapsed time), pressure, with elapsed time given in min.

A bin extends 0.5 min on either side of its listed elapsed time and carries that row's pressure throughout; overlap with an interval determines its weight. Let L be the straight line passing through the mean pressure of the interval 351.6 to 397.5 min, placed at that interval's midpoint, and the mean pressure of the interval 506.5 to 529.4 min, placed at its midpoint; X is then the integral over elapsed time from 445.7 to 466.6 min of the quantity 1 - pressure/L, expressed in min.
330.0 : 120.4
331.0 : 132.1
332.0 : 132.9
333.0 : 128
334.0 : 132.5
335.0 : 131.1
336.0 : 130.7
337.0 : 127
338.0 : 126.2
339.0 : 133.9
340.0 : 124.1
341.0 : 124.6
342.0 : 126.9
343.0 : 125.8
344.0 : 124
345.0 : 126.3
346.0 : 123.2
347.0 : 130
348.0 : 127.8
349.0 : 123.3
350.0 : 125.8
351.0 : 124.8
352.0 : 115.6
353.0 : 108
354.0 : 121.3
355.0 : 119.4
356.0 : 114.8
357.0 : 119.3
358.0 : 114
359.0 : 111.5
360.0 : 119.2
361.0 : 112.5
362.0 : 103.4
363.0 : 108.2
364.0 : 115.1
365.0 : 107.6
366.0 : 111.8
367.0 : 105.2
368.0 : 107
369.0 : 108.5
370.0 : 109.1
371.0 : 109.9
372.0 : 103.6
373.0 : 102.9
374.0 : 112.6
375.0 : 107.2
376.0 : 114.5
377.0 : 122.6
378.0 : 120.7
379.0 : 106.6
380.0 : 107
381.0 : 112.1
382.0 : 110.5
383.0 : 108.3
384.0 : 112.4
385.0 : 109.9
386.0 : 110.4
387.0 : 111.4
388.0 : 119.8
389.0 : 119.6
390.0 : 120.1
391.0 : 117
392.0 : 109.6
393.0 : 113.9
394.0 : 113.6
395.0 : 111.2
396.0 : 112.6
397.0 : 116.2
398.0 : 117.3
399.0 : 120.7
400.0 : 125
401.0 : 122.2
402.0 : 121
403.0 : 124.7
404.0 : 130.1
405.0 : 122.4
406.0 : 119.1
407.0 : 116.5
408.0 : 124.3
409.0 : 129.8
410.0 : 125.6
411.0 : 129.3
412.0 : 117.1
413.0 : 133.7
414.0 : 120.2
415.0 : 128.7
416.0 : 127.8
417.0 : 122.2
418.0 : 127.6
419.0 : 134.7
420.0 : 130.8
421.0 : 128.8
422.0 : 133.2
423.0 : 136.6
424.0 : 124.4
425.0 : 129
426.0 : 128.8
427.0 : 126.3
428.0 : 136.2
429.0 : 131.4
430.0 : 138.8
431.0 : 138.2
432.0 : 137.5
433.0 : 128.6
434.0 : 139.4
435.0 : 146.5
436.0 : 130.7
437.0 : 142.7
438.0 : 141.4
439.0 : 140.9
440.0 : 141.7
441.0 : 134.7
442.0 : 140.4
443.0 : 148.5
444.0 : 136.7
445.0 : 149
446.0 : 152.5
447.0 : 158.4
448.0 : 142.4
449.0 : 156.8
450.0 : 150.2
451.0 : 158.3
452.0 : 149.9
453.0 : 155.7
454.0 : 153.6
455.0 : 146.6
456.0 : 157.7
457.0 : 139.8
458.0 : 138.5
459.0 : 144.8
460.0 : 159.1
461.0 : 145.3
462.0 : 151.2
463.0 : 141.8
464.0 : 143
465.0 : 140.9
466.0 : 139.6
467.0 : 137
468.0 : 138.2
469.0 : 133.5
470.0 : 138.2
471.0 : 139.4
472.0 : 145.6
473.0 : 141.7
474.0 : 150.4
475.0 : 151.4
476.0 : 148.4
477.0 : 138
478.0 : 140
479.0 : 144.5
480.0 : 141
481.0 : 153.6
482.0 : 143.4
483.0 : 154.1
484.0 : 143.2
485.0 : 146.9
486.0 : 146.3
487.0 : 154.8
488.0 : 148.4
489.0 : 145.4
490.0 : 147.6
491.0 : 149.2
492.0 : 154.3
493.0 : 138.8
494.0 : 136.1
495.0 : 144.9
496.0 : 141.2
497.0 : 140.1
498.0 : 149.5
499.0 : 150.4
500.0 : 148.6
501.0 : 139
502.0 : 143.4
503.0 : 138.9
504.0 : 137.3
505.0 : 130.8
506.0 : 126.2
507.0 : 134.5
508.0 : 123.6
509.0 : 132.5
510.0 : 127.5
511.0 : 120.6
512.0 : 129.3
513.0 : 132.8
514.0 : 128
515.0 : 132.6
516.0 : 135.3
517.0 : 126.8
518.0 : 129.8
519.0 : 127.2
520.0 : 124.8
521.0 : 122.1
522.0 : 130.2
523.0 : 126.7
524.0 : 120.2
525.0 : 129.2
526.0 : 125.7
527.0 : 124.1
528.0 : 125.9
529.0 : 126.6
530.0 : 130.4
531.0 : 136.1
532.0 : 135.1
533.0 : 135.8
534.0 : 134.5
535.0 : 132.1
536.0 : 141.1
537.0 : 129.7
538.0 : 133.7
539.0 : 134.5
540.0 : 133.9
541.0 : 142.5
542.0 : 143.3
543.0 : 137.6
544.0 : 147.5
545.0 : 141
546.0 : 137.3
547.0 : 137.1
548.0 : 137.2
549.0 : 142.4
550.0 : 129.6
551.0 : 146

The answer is -4.79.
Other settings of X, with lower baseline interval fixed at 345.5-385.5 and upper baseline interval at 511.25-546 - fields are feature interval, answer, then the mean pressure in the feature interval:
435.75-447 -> -1.9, 143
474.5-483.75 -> -1.4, 146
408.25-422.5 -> -1.0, 128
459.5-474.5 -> -2.2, 143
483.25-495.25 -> -1.8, 147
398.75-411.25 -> -0.6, 124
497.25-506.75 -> -0.8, 140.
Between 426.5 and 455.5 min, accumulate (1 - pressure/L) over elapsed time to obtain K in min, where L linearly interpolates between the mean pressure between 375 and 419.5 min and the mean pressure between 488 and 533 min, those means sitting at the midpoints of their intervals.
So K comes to -4.3 min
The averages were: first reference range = 119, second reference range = 134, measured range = 143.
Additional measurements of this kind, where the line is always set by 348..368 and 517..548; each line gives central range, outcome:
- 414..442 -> -2.64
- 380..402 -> 0.62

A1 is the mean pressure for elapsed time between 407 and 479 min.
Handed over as 139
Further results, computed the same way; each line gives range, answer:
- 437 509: 144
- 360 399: 112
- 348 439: 120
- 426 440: 137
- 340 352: 125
